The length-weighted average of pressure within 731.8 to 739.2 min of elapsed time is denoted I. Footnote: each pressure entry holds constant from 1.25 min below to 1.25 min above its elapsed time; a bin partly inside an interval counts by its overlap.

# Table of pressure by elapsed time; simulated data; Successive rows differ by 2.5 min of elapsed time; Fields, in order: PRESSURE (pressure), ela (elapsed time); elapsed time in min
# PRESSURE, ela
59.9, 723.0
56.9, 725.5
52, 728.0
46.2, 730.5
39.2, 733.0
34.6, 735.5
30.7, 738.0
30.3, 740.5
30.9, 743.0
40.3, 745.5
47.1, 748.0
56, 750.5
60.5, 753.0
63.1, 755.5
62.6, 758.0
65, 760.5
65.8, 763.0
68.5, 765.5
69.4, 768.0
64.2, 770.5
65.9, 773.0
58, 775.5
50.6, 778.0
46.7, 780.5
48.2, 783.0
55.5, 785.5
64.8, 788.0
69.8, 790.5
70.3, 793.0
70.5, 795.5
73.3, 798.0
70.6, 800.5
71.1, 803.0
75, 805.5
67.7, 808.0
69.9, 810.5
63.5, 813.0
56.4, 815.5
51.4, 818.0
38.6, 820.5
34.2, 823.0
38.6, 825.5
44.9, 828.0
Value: 34.8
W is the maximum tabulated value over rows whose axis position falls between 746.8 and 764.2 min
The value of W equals 65.8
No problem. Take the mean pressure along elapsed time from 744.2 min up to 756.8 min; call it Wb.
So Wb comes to 53.3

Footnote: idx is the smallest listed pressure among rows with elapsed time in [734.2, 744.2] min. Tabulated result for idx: 30.3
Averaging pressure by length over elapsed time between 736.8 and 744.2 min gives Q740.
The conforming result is 30.6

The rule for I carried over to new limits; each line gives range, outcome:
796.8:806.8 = 72.5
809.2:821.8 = 55.9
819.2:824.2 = 36.6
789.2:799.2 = 70.9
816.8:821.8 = 44.8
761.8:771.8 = 67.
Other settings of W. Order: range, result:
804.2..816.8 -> 75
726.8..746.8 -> 52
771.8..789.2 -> 65.9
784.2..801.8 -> 73.3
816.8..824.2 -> 51.4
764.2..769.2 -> 69.4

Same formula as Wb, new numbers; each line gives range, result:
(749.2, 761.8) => 61.4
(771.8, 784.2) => 53.9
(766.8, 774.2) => 66.5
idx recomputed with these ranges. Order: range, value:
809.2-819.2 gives 51.4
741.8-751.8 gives 30.9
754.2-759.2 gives 62.6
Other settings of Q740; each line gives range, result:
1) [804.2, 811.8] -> 70.8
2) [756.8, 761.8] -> 63.8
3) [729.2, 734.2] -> 42.8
